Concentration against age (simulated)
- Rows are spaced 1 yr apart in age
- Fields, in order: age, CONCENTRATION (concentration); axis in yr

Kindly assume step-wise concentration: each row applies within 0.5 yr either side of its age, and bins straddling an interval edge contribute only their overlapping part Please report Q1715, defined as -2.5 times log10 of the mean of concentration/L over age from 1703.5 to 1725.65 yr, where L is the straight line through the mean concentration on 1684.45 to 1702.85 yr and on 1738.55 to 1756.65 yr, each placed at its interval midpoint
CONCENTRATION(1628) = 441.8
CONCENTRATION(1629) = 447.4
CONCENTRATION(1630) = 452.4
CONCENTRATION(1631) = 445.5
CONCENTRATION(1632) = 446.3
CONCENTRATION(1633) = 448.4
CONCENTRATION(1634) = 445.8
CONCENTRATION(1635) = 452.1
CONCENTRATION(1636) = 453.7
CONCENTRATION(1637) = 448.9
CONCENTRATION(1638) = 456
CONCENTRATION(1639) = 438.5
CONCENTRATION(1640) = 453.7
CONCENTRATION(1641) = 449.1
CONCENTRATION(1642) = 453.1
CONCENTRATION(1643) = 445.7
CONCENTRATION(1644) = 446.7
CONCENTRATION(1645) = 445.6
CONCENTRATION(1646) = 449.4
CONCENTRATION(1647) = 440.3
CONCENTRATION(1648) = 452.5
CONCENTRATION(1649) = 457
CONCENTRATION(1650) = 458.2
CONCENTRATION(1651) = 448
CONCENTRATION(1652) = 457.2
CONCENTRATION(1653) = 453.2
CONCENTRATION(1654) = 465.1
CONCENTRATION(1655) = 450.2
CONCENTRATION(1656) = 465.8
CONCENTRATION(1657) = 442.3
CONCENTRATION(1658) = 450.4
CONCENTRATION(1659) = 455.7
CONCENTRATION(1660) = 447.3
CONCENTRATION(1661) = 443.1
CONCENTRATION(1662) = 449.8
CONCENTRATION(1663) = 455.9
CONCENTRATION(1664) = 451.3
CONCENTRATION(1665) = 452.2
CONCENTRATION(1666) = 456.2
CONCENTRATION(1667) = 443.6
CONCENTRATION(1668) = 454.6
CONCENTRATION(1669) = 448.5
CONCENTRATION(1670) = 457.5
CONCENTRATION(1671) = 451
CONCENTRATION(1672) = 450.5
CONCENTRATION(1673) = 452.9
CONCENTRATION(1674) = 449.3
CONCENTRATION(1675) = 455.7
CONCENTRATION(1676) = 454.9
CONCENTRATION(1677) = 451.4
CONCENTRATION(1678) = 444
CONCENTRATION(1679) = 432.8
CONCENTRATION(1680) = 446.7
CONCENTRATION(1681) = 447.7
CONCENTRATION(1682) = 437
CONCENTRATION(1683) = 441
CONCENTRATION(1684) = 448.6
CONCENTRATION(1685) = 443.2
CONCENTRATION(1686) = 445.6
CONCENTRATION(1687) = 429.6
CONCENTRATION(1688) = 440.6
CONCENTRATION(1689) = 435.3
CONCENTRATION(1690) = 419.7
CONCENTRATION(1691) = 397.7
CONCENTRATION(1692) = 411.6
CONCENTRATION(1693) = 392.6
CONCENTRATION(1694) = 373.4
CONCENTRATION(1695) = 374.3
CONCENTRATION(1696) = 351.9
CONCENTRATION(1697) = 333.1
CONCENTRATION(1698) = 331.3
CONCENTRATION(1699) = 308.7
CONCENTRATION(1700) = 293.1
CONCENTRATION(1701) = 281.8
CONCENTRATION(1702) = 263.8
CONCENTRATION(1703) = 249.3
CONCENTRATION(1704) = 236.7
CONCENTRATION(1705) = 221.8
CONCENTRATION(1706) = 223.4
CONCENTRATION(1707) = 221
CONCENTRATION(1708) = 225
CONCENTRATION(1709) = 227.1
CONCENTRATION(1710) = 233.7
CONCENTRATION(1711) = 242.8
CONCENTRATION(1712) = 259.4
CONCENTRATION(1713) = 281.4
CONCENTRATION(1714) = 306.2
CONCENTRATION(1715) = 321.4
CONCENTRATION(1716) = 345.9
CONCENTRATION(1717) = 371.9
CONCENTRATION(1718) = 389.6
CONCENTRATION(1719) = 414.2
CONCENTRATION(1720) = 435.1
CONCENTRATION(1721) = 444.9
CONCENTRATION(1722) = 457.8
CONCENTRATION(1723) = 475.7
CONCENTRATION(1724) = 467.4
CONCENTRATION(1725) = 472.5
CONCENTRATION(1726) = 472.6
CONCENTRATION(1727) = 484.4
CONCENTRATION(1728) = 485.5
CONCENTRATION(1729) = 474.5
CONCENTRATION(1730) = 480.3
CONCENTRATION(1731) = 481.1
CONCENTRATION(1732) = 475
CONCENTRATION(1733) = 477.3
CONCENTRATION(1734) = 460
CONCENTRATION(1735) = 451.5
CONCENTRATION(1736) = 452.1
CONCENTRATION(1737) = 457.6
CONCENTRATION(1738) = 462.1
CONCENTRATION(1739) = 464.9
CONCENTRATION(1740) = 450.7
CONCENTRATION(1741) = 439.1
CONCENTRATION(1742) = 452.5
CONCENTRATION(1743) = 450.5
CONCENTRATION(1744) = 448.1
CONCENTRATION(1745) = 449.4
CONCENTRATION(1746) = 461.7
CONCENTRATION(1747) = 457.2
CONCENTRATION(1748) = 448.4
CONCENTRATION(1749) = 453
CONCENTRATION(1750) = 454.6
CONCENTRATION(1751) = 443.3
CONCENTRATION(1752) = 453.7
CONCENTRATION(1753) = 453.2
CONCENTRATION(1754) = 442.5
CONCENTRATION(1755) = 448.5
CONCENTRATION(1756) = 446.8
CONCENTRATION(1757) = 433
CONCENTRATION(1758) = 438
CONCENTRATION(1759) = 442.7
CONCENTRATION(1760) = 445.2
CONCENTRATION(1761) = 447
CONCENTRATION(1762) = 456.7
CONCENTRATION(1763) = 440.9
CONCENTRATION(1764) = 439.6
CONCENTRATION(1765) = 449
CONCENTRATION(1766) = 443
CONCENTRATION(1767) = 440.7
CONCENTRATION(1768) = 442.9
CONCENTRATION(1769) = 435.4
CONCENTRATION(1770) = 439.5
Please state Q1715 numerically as 0.22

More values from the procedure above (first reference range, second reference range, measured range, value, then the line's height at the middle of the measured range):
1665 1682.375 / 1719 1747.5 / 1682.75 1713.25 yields 0.347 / 454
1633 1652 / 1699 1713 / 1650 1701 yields -0.244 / 345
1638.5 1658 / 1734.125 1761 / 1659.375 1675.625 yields -0.001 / 451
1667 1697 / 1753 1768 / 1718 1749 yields -0.047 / 440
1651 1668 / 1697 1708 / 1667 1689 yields -0.205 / 372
